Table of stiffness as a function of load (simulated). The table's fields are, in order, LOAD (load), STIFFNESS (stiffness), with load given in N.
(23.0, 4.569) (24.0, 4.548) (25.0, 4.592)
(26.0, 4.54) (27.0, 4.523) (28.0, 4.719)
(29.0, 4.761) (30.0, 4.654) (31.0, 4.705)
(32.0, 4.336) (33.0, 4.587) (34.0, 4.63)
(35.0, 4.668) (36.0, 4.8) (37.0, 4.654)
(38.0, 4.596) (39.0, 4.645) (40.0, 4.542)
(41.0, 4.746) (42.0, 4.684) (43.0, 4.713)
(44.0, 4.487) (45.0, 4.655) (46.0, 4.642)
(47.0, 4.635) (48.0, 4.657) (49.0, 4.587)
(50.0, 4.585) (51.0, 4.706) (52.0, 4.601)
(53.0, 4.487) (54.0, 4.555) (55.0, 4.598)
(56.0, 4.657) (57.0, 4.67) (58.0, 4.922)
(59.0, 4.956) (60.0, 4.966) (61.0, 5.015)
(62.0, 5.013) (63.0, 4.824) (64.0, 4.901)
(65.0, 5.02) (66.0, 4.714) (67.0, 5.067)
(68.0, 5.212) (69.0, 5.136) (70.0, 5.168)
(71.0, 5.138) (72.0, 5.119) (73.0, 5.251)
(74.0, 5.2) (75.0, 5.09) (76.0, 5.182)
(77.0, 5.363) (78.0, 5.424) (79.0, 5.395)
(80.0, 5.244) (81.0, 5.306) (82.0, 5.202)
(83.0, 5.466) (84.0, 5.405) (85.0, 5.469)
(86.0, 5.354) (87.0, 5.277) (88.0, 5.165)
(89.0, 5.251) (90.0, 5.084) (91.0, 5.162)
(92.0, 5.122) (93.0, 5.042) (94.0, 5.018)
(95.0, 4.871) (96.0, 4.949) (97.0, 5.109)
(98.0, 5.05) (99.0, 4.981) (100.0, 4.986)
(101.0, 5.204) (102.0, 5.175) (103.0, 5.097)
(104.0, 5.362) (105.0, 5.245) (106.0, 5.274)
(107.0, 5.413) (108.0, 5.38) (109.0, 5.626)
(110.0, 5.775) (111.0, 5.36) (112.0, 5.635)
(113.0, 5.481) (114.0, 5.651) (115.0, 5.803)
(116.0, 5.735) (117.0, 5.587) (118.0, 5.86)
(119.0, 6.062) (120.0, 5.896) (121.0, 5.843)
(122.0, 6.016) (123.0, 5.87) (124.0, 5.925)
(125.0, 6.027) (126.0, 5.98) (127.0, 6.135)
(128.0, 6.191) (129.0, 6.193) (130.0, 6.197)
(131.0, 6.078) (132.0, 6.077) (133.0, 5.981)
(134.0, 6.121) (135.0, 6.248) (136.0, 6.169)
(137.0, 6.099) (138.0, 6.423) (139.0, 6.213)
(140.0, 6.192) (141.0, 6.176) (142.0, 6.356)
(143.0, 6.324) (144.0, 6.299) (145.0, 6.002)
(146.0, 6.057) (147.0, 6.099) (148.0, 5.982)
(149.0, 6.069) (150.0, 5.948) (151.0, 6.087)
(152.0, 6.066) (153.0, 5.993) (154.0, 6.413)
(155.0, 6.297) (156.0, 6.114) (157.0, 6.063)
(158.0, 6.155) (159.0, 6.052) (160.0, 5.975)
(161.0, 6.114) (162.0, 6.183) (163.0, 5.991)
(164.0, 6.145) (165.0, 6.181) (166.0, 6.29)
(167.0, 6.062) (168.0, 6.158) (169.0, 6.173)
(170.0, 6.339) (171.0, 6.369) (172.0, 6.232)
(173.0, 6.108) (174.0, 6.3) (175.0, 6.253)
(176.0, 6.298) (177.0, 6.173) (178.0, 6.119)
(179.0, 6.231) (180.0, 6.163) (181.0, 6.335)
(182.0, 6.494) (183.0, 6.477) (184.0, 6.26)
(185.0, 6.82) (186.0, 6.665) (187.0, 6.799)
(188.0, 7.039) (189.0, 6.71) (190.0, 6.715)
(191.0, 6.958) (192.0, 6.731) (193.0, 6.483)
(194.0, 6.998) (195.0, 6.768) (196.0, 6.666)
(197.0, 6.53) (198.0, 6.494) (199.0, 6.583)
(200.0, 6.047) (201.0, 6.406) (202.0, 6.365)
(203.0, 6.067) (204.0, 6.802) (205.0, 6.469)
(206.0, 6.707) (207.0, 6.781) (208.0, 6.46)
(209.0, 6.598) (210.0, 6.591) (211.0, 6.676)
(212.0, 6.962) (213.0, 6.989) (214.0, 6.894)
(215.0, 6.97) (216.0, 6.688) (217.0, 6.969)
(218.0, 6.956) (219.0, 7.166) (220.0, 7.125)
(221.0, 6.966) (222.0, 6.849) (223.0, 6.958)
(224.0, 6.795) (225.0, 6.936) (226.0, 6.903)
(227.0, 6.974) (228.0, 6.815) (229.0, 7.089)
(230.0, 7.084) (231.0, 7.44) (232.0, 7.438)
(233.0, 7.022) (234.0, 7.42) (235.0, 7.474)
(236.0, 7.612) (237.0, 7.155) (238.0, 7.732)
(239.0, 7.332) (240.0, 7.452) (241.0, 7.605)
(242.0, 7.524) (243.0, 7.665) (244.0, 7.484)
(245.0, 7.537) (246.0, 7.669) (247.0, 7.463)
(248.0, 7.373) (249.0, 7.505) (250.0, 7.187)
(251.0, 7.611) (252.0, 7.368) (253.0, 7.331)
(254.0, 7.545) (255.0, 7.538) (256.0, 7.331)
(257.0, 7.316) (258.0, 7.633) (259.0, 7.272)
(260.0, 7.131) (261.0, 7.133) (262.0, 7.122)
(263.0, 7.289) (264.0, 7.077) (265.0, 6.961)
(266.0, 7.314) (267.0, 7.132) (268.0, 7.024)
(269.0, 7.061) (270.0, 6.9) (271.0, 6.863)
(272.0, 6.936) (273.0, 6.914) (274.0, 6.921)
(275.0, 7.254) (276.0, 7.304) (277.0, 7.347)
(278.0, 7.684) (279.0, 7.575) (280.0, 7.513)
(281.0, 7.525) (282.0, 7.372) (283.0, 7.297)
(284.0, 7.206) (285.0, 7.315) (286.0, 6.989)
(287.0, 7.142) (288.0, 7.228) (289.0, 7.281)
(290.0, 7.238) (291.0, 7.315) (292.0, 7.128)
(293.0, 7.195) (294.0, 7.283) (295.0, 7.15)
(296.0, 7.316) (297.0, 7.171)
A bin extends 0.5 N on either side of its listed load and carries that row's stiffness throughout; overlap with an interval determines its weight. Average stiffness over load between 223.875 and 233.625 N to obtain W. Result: 7.06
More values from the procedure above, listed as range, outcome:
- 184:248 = 6.95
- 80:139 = 5.58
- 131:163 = 6.14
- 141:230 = 6.48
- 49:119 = 5.16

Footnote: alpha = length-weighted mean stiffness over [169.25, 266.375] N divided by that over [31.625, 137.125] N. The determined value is 1.3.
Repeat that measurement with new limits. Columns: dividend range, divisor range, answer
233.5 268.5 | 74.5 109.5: 1.41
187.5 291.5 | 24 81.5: 1.47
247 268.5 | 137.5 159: 1.19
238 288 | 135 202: 1.16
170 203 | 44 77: 1.33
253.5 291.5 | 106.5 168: 1.20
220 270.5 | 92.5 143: 1.27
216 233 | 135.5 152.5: 1.14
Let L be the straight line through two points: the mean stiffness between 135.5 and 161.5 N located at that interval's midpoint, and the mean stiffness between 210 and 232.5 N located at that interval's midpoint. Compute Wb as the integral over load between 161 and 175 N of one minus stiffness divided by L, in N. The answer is 0.4 N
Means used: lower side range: 6.14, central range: 6.19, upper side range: 6.97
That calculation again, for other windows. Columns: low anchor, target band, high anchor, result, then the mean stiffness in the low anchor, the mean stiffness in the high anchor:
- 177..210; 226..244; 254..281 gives -1.05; 6.55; 7.23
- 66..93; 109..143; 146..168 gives -1.31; 5.23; 6.11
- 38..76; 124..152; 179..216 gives -1.31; 4.83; 6.62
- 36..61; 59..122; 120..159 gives 0.64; 4.67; 6.11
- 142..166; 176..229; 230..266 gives 0.77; 6.12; 7.39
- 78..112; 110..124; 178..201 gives -0.52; 5.25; 6.58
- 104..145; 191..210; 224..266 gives 0.67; 5.92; 7.32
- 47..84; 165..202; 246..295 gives -0.88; 4.98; 7.26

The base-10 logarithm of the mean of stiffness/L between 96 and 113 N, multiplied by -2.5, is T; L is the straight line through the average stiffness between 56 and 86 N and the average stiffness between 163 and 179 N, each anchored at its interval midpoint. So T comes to 0.04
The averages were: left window 5.13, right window 6.21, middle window 5.29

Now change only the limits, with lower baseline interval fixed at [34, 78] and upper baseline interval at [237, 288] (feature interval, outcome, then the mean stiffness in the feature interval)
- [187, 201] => -0.03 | 6.67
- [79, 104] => 0.02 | 5.17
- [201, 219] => 0.00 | 6.71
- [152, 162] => -0.01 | 6.13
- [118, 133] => -0.07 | 6.03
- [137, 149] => -0.05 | 6.18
